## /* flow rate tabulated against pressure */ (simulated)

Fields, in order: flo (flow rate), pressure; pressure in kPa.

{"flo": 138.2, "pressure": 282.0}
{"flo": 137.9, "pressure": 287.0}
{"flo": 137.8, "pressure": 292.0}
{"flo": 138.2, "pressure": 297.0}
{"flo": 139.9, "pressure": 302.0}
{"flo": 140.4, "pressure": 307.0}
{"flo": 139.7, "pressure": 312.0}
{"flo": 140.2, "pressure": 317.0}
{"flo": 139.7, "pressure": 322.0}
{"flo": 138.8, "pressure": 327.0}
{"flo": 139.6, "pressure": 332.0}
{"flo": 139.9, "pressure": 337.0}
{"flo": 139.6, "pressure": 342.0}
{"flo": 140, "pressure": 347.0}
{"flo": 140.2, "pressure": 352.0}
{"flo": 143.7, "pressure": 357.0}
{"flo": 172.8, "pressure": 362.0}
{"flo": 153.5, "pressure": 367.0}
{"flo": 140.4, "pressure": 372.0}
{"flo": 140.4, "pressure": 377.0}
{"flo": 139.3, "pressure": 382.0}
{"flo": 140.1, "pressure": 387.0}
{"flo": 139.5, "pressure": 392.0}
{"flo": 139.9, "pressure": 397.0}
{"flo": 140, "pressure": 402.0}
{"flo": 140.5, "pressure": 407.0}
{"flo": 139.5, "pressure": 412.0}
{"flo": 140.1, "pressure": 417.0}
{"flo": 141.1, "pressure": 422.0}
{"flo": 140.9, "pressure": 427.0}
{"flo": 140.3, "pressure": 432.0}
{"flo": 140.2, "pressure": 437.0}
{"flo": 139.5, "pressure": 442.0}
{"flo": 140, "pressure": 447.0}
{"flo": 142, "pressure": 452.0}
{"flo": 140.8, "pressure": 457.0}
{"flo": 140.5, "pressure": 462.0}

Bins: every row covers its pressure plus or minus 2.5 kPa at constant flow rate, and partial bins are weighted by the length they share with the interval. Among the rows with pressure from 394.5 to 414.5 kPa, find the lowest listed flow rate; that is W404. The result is 139.5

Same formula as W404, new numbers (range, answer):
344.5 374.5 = 140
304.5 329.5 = 138.8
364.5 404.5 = 139.3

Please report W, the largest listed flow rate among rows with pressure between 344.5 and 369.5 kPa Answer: 172.8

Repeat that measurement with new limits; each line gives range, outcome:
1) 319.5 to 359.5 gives 143.7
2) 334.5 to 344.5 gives 139.9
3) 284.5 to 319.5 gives 140.4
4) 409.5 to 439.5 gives 141.1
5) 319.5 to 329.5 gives 139.7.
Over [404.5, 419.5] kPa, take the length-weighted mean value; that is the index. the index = 140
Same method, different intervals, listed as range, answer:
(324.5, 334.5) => 139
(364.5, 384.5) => 143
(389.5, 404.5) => 140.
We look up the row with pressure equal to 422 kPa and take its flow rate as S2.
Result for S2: 141.1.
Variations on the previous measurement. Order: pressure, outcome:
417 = 140.1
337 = 139.9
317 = 140.2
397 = 139.9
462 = 140.5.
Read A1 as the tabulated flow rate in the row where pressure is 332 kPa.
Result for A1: 139.6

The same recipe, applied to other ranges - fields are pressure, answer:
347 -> 140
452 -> 142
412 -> 139.5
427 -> 140.9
